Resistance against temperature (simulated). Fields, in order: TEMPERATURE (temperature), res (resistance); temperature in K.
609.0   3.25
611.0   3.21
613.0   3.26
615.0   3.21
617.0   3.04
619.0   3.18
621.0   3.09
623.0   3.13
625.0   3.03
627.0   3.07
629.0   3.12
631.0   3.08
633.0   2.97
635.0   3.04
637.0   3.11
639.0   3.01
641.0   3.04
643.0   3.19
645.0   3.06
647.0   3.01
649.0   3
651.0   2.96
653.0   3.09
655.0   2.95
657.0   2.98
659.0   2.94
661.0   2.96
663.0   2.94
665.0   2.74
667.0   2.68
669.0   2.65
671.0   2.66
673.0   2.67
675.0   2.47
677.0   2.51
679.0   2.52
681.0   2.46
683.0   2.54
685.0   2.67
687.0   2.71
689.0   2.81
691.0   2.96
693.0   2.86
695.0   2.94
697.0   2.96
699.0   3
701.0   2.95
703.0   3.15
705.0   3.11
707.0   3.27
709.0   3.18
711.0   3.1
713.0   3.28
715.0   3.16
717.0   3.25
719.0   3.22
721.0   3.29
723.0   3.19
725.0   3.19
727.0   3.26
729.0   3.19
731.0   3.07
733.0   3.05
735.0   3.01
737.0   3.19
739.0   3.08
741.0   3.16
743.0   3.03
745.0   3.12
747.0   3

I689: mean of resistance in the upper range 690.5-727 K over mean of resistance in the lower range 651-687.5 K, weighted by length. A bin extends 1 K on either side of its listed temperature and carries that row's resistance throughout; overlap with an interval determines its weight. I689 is 1.14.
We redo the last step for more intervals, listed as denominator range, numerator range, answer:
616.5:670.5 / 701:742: 1.06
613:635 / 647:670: 0.94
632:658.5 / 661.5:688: 0.87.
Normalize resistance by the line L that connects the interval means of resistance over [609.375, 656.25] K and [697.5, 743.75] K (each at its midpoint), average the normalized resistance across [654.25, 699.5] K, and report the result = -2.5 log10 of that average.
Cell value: 0.13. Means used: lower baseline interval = 3.08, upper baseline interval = 3.15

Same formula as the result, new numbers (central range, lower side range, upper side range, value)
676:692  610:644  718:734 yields 0.19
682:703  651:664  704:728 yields 0.10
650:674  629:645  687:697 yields 0.05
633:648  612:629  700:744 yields 0.03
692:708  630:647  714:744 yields 0.03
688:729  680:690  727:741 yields -0.09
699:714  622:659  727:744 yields -0.02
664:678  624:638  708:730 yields 0.19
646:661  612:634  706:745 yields 0.05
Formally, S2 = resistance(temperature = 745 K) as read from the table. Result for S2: 3.12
